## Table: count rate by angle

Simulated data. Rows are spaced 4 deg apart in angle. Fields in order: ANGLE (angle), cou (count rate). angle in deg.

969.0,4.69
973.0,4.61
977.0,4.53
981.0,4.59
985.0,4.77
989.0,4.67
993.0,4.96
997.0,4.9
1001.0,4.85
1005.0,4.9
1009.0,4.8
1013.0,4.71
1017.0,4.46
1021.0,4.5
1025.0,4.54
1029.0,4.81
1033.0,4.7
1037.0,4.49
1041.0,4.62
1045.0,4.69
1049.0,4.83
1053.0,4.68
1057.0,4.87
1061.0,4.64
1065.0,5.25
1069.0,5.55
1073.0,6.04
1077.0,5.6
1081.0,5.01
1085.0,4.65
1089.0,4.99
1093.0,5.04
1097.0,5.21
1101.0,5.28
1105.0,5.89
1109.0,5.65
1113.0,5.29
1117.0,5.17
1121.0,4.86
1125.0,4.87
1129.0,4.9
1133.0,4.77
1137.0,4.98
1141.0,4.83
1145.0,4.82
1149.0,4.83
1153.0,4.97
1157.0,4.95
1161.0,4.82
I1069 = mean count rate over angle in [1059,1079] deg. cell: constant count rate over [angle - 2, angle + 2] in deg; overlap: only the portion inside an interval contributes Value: 5.42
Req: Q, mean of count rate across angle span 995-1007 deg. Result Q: 4.88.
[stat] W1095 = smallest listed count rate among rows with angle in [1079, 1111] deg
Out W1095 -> 4.65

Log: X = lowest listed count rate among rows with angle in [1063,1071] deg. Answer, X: 5.25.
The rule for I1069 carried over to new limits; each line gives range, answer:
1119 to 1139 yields 4.88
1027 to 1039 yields 4.67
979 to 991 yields 4.68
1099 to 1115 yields 5.53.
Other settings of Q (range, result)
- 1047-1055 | 4.75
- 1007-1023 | 4.62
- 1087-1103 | 5.13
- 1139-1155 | 4.86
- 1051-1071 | 5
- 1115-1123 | 5.02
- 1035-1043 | 4.55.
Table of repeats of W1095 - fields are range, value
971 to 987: 4.53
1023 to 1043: 4.49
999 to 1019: 4.46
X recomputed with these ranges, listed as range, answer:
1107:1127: 4.86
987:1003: 4.67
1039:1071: 4.62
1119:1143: 4.77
